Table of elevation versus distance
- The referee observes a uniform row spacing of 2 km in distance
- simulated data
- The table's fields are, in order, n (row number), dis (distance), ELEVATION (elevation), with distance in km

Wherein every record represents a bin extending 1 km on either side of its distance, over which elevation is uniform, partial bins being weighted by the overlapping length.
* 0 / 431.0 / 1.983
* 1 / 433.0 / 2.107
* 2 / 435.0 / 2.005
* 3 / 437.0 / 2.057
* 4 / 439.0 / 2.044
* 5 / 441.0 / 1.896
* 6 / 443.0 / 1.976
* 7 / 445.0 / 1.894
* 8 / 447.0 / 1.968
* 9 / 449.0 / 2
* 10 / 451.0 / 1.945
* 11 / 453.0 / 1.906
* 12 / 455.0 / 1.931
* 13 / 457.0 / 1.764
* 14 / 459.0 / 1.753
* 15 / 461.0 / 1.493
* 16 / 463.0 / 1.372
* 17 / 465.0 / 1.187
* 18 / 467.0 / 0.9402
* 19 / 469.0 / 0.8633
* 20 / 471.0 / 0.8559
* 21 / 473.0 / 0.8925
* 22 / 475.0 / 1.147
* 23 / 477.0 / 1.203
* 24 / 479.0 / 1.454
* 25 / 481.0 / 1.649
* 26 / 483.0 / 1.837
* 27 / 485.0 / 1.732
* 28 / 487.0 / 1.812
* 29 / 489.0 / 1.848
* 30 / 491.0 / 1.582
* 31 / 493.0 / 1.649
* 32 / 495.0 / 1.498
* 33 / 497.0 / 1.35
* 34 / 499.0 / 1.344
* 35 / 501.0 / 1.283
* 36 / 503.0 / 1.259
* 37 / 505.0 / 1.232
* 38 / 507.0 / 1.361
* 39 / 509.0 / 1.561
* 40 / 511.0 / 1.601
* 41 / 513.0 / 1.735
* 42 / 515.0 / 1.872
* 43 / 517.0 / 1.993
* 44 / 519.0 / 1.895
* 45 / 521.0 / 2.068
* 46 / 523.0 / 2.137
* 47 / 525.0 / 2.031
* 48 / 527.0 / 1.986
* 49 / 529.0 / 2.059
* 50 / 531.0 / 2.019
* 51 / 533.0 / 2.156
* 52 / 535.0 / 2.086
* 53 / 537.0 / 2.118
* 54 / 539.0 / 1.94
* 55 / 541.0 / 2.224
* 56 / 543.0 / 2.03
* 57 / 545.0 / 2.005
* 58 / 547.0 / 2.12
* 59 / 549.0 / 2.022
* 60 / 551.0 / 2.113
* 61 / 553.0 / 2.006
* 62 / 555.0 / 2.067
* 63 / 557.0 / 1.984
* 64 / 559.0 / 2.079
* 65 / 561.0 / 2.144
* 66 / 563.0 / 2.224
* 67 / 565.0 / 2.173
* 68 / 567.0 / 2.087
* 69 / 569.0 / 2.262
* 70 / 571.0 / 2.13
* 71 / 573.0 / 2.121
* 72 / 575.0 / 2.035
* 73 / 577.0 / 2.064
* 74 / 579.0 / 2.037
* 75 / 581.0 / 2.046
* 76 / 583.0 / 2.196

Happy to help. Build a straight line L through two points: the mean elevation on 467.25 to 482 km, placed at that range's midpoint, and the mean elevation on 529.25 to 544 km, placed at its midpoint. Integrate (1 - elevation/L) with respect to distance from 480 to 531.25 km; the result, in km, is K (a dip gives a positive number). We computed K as -3.5 km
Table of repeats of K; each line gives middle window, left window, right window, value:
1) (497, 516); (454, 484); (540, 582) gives 2.2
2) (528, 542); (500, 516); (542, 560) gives -1.9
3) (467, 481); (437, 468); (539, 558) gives 5.5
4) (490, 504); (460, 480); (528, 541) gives 0.9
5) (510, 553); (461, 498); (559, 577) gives -4.3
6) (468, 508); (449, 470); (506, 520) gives 5.9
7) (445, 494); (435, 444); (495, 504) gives 3.4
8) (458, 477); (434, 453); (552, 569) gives 7.9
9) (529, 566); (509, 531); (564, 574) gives -0.6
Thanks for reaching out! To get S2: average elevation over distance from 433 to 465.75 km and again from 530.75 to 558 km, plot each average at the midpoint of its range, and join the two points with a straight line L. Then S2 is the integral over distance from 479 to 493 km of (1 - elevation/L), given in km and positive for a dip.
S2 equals 1.5 km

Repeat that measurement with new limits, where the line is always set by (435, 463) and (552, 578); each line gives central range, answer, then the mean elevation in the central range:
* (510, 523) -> 0.84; 1.88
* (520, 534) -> -0.23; 2.07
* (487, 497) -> 1.69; 1.63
